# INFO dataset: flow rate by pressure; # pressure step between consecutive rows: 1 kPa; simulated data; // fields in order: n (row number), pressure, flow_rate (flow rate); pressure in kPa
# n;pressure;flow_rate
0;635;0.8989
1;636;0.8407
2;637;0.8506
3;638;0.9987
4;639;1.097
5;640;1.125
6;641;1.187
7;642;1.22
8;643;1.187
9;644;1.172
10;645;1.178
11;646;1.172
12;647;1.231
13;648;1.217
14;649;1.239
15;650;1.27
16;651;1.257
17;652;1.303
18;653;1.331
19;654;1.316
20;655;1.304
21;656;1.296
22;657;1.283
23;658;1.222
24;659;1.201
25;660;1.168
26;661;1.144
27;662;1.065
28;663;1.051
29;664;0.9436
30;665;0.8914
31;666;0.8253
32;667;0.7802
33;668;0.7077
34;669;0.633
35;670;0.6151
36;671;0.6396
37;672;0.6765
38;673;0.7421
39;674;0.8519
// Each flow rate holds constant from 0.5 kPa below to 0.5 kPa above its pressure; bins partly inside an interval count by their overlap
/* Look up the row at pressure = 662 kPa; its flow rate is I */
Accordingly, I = 1.065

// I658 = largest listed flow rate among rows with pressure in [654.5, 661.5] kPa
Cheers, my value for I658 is 1.304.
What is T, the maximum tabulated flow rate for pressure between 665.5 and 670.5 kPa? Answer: 0.8253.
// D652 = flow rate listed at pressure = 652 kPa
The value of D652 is 1.303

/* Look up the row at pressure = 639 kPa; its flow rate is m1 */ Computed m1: 1.097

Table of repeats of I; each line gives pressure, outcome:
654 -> 1.316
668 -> 0.7077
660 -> 1.168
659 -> 1.201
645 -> 1.178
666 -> 0.8253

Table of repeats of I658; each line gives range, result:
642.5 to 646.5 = 1.187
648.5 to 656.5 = 1.331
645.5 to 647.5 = 1.231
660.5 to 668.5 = 1.144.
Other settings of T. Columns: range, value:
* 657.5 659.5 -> 1.222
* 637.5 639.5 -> 1.097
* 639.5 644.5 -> 1.22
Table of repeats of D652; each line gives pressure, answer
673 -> 0.7421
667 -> 0.7802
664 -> 0.9436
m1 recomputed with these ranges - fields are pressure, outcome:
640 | 1.125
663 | 1.051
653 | 1.331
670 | 0.6151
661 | 1.144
